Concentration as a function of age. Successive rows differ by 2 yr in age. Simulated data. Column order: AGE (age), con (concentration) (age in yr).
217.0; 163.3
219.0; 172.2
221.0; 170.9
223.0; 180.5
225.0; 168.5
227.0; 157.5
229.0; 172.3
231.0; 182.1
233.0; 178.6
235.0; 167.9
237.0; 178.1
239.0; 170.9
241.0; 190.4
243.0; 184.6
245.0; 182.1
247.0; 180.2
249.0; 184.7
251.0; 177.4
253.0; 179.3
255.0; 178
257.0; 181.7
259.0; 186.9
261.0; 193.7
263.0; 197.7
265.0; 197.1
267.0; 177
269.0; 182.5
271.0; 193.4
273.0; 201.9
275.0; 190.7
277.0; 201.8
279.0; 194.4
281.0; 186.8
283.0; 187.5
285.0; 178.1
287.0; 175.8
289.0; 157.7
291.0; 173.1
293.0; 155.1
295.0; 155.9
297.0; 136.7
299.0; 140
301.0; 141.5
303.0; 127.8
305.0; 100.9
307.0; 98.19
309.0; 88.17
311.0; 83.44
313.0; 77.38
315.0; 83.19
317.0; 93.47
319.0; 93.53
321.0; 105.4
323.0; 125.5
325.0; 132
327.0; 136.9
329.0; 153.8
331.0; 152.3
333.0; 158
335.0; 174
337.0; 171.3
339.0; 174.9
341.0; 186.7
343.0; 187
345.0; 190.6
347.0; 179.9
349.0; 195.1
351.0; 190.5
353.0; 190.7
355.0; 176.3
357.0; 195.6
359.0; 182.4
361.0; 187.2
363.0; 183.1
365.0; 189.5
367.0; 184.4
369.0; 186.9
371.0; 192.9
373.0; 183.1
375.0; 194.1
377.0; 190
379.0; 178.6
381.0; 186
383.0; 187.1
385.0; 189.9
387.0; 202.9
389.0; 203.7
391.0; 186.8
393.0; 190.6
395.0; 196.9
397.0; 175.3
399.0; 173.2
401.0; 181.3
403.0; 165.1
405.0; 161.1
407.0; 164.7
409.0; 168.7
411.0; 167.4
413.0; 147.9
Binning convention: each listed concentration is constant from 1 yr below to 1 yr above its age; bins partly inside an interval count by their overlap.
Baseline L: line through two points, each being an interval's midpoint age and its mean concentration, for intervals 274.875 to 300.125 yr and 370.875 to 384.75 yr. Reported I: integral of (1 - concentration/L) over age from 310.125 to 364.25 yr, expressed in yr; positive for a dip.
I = 7.8 yr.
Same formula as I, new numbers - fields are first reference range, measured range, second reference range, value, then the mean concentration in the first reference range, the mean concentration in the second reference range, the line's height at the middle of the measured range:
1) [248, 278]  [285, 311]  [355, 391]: 7.09 yr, 188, 189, 188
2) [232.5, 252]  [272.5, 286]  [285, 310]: -3.42 yr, 180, 139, 153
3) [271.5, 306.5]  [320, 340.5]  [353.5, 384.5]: 3.12 yr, 164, 187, 176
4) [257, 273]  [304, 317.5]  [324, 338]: 6.22 yr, 190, 154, 165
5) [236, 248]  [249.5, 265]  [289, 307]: -1.47 yr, 181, 140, 170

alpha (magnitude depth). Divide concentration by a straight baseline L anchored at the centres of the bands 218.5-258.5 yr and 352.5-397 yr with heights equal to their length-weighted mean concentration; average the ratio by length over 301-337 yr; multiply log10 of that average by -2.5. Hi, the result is 0.47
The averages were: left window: 177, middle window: 119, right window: 189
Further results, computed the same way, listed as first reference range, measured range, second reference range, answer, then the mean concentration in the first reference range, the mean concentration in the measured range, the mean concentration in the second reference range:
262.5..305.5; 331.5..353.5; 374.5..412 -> -0.02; 171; 181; 182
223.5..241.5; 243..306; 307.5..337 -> -0.17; 174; 174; 120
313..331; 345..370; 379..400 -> -0.21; 115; 187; 189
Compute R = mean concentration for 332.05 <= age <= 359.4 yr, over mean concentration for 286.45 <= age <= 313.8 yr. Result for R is 1.41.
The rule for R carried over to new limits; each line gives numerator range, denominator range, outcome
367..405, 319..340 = 1.28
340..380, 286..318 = 1.51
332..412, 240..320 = 1.15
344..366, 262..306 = 1.10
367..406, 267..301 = 1.06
